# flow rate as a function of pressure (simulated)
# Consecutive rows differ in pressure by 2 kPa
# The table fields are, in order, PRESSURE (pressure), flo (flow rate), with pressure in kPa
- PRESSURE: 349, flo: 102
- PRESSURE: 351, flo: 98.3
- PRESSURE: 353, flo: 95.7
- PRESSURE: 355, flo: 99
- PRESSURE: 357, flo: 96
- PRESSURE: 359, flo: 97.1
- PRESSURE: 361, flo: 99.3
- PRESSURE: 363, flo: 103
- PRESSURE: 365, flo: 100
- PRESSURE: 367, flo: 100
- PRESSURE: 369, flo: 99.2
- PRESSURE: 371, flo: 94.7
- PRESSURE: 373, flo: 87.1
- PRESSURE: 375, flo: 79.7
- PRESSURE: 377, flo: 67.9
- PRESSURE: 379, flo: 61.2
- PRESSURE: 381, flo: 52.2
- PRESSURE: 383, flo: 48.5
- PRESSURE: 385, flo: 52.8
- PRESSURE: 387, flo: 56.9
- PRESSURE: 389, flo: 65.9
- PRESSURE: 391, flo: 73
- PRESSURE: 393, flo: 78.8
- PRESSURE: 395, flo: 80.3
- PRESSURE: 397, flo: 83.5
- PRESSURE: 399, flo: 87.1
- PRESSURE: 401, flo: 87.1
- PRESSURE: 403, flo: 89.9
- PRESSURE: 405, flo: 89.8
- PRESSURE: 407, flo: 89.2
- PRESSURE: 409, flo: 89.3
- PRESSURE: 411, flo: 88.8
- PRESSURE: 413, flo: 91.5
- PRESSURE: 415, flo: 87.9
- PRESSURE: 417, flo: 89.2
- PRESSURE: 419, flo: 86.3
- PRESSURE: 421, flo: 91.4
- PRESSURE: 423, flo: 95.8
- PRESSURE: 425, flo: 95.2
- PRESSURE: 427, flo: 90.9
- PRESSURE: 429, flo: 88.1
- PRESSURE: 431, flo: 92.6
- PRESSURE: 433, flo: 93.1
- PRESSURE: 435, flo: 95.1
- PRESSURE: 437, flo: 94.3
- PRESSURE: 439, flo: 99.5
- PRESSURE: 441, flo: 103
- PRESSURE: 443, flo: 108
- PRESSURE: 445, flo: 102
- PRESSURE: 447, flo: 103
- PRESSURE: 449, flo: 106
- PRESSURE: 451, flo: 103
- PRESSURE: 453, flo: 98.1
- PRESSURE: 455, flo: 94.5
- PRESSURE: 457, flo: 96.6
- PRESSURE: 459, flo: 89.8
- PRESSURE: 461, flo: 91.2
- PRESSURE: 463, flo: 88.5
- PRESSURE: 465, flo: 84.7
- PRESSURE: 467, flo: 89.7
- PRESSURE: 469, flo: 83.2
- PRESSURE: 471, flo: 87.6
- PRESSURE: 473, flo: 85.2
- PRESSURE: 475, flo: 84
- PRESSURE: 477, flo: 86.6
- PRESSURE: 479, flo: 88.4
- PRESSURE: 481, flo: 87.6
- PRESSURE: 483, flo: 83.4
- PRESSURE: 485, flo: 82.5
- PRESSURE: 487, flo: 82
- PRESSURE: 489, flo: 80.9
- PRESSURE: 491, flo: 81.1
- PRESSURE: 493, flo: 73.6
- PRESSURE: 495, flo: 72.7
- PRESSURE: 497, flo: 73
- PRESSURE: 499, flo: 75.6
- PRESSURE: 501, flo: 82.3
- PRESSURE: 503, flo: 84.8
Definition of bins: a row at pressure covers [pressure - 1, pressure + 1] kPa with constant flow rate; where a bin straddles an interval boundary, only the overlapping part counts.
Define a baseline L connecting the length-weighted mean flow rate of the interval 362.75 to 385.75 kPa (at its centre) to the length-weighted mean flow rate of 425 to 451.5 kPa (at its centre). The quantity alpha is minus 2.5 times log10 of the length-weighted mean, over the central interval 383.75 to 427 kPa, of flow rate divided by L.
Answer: 0.063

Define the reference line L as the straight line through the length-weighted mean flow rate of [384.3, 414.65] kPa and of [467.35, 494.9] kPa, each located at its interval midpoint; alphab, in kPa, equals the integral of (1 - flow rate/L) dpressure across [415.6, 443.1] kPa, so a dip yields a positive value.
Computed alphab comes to -4.13 kPa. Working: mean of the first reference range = 80.7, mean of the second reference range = 83.3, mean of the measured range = 93.9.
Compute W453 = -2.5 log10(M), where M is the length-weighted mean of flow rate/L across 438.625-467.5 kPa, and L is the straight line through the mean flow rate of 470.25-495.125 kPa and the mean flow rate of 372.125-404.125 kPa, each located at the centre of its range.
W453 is -0.22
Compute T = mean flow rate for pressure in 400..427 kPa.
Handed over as 90.1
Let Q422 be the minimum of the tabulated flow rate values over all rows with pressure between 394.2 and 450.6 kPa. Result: 80.3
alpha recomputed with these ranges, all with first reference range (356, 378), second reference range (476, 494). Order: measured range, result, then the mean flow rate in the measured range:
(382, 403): 0.25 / 72.3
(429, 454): -0.15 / 99.3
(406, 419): 0.00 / 89.1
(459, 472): -0.04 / 87.7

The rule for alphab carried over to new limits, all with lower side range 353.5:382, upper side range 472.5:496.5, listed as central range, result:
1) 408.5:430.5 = -1.2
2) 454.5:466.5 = -1.0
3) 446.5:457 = -2.1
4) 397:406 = -0.1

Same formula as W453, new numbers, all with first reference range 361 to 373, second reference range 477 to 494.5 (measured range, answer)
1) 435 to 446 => -0.14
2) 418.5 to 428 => -0.02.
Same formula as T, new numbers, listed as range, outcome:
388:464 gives 91.5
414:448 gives 95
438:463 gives 99.1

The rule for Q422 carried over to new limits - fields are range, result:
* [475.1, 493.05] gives 73.6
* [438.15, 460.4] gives 89.8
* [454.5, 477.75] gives 83.2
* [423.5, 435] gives 88.1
